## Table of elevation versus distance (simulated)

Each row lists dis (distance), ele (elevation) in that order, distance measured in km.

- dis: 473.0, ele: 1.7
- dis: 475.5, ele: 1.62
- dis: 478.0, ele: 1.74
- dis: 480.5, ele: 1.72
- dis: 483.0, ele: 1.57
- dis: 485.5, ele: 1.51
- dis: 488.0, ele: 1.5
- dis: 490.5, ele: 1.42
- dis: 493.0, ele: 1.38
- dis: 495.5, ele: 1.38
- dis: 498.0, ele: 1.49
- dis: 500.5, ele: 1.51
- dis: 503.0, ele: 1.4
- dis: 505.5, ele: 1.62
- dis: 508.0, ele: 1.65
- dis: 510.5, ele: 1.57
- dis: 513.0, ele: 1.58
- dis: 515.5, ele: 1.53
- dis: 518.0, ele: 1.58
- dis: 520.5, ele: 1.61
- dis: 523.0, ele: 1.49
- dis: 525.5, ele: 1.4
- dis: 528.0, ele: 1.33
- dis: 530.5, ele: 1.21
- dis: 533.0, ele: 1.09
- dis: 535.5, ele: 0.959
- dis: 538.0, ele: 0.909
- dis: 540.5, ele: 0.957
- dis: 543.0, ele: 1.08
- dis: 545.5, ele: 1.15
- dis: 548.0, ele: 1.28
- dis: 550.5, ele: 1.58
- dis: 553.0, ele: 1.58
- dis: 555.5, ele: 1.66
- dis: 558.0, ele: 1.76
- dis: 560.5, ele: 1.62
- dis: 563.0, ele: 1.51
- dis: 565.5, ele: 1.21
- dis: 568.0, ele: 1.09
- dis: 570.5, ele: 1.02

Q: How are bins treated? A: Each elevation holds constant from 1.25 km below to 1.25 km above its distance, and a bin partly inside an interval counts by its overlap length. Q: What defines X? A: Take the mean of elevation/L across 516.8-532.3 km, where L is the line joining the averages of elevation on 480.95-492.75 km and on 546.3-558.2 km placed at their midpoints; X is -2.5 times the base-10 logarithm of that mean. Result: 0.07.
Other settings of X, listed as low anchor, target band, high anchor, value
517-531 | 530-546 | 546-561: 0.40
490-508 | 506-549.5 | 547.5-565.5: 0.14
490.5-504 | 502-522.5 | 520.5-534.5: -0.14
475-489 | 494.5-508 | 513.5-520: 0.06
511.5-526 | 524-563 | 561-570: 0.06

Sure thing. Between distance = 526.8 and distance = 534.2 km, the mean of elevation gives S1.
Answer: 1.21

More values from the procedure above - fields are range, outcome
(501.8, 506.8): 1.51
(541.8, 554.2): 1.33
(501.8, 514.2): 1.56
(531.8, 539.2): 0.986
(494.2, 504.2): 1.44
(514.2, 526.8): 1.52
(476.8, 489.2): 1.61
